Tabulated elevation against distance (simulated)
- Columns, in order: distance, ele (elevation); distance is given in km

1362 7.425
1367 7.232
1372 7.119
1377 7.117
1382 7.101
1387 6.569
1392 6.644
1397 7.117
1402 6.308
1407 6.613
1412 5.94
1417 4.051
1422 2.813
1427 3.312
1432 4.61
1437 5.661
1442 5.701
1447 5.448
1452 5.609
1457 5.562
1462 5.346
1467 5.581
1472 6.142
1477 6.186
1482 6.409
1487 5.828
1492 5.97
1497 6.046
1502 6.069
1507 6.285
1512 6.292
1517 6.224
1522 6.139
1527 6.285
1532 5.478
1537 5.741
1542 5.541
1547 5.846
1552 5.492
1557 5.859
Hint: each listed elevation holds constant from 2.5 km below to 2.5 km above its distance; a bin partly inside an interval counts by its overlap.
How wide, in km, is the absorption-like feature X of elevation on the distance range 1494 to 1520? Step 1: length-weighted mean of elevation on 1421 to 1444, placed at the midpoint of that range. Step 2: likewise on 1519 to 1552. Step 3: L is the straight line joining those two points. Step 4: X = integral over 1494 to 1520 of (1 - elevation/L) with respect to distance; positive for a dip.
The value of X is -3.5 km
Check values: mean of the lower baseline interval 4.5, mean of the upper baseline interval 5.82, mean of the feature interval 6.18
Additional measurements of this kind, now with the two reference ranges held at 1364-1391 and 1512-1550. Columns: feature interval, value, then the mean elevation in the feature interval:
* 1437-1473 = 4.7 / 5.61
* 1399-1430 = 8.7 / 4.87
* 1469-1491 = 0.6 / 6.12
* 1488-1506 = 0.4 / 6.03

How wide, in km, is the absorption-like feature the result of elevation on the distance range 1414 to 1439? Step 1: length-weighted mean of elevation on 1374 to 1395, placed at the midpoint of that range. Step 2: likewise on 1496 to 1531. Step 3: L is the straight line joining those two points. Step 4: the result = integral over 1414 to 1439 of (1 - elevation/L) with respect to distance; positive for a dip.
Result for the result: 9.6 km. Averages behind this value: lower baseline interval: 6.87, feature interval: 4.09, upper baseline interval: 6.17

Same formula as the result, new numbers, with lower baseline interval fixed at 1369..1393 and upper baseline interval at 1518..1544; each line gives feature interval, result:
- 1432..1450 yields 2.9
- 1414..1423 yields 4.0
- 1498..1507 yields -0.1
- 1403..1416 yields 1.4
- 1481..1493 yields 0.3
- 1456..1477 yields 2.0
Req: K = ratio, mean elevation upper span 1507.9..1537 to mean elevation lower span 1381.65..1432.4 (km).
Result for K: 1.10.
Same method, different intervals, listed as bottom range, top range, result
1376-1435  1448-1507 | 1.04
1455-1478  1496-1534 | 1.06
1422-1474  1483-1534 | 1.18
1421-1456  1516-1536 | 1.24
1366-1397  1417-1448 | 0.65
